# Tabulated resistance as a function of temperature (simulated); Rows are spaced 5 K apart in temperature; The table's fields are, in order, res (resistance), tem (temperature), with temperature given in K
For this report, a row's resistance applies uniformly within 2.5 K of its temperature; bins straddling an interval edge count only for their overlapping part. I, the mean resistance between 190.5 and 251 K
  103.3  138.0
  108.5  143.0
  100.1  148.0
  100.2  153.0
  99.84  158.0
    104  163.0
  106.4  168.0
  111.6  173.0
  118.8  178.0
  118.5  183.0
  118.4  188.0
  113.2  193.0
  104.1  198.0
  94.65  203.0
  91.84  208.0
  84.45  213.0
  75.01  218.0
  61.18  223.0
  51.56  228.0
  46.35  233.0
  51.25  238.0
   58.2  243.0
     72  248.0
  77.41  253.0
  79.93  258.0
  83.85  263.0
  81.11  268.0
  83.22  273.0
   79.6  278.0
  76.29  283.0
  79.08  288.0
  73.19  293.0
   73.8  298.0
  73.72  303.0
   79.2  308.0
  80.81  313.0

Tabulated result 75.3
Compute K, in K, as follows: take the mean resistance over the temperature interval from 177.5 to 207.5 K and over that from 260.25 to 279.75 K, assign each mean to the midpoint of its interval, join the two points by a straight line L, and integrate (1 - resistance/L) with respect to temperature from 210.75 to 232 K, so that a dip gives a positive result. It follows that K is 7.1 K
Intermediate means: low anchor 109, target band 66.3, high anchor 82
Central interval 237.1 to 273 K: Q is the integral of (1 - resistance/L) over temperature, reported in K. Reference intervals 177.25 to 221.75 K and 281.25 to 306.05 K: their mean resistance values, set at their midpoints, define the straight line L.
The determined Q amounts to 4.8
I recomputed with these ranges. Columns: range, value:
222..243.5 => 52.8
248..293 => 79.2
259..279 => 82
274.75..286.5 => 78.4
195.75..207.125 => 98.2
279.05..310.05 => 76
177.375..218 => 103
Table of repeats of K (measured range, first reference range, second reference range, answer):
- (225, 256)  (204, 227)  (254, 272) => 7.7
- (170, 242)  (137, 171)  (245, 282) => 3.7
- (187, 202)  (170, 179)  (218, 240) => -2.8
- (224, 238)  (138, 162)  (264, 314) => 6.0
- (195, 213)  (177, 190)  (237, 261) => 1.3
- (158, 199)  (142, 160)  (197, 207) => -5.0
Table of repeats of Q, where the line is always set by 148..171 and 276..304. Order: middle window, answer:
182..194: -2.5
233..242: 3.7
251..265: 0.4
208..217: 0.7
